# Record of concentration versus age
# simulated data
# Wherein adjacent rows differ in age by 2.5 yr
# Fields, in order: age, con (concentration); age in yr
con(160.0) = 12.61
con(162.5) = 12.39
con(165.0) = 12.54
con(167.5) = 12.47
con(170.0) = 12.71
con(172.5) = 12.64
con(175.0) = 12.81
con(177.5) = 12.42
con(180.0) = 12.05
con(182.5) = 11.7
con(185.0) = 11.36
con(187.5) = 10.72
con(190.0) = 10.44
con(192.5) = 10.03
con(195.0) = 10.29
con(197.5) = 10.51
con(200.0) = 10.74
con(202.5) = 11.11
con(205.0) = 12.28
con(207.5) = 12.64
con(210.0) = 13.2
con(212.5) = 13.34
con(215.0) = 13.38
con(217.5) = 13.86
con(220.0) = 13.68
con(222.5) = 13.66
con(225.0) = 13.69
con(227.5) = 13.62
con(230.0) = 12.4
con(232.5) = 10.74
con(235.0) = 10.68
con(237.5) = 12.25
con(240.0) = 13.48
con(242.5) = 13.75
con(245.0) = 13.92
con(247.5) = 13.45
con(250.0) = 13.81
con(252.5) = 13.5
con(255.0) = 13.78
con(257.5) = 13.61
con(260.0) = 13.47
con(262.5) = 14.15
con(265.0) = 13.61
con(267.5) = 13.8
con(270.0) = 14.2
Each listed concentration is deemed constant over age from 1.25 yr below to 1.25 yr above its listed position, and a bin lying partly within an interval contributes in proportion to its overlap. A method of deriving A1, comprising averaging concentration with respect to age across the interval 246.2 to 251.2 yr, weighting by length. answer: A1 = 13.6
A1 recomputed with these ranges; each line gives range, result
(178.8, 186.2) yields 11.7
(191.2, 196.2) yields 10.2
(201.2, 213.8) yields 12.5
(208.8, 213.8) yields 13.3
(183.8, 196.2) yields 10.6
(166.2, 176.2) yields 12.7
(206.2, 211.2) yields 12.9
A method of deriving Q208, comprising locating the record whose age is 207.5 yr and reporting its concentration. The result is 12.64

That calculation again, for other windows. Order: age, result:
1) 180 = 12.05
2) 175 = 12.81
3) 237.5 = 12.25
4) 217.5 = 13.86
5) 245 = 13.92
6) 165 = 12.54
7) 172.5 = 12.64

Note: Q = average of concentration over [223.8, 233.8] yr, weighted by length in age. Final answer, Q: 12.6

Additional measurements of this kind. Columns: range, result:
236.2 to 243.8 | 13.1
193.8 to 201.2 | 10.5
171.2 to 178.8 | 12.6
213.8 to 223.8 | 13.6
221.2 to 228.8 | 13.6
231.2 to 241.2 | 11.8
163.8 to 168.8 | 12.5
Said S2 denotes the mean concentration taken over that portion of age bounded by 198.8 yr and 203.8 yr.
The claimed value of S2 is 10.9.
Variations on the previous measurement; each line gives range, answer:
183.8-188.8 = 11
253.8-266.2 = 13.7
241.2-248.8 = 13.7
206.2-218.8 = 13.3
